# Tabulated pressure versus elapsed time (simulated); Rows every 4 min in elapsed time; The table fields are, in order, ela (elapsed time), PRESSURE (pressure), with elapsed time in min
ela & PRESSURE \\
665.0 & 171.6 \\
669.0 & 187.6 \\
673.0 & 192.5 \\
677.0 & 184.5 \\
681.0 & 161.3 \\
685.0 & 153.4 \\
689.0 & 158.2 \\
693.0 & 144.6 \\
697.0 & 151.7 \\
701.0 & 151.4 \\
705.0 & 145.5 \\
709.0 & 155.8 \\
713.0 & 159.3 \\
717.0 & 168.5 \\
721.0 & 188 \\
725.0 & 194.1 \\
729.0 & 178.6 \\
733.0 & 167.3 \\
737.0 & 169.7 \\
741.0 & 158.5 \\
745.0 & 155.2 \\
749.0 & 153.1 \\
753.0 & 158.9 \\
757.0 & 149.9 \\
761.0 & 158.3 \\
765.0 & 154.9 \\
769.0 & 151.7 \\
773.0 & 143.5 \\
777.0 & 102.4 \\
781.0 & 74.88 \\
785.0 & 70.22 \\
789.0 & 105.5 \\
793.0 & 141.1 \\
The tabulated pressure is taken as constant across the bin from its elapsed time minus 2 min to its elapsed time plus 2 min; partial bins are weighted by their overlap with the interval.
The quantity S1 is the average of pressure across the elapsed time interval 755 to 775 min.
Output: 152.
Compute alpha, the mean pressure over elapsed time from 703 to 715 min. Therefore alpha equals 154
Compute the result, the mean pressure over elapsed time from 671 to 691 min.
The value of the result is 170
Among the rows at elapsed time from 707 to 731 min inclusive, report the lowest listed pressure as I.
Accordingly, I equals 155.8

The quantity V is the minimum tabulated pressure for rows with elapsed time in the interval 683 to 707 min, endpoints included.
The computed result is 144.6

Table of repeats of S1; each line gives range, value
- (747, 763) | 155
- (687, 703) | 151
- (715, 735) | 179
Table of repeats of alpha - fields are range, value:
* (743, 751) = 154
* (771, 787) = 97.8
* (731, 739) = 168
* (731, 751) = 161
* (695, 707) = 150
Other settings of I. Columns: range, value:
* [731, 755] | 153.1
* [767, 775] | 143.5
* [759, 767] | 154.9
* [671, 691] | 153.4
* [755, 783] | 74.88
